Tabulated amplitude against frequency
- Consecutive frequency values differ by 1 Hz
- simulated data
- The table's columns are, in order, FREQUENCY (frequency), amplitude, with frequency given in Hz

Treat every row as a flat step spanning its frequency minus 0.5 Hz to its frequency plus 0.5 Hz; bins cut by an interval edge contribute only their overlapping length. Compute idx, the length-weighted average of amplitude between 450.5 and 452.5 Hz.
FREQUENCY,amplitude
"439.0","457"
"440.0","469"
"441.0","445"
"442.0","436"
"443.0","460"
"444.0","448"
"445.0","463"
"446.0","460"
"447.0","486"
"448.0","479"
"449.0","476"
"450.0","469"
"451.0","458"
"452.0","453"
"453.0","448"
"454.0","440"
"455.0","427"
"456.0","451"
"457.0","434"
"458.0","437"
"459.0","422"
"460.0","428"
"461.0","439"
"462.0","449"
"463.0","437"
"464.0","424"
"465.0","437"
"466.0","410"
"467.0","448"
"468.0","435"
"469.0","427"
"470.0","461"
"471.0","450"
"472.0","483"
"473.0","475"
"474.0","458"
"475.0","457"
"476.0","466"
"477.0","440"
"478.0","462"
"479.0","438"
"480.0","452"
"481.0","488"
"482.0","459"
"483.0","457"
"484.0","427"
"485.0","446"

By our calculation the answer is 456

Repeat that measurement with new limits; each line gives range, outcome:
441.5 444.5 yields 448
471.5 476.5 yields 468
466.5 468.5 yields 442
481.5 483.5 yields 458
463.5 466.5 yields 424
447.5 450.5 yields 475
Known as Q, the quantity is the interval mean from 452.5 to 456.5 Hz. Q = 442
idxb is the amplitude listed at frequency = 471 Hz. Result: 450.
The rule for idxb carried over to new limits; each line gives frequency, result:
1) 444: 448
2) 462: 449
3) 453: 448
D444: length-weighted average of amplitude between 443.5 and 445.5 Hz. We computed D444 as 456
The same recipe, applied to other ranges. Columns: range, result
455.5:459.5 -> 436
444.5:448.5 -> 472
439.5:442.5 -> 450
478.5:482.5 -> 459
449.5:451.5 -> 464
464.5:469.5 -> 431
